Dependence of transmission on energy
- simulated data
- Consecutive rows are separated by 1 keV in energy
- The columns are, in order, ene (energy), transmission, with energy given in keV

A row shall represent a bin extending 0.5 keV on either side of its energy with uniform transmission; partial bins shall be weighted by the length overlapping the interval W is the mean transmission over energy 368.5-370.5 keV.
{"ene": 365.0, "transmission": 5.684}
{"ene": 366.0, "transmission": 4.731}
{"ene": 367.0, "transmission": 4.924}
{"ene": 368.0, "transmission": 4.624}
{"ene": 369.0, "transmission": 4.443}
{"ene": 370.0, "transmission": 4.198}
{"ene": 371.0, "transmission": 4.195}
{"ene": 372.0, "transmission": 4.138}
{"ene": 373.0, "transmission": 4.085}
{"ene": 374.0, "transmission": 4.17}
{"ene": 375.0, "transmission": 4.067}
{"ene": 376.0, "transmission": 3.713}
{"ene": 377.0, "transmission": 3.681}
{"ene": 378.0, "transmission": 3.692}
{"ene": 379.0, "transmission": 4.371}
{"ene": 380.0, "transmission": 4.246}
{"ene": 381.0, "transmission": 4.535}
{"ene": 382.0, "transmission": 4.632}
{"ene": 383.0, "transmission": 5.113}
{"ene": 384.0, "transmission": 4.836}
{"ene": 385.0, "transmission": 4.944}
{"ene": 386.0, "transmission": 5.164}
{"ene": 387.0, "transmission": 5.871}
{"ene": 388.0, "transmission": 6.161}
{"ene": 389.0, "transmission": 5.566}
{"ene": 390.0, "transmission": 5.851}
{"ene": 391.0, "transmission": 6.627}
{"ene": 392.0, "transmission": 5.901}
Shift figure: 4.32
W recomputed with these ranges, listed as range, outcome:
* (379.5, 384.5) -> 4.67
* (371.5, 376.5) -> 4.03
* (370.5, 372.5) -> 4.17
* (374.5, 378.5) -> 3.79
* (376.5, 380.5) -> 4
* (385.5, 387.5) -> 5.52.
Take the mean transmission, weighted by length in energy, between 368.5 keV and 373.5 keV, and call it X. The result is 4.21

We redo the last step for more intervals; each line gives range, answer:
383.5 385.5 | 4.89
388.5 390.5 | 5.71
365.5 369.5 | 4.68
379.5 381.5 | 4.39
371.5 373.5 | 4.11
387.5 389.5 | 5.86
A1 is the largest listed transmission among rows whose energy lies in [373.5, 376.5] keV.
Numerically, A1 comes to 4.17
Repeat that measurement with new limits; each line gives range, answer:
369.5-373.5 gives 4.198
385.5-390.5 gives 6.161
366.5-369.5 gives 4.924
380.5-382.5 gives 4.632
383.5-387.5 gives 5.871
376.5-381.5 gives 4.535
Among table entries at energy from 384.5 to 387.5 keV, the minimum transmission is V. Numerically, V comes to 4.944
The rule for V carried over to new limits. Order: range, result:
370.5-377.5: 3.681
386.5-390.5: 5.566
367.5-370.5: 4.198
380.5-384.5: 4.535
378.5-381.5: 4.246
